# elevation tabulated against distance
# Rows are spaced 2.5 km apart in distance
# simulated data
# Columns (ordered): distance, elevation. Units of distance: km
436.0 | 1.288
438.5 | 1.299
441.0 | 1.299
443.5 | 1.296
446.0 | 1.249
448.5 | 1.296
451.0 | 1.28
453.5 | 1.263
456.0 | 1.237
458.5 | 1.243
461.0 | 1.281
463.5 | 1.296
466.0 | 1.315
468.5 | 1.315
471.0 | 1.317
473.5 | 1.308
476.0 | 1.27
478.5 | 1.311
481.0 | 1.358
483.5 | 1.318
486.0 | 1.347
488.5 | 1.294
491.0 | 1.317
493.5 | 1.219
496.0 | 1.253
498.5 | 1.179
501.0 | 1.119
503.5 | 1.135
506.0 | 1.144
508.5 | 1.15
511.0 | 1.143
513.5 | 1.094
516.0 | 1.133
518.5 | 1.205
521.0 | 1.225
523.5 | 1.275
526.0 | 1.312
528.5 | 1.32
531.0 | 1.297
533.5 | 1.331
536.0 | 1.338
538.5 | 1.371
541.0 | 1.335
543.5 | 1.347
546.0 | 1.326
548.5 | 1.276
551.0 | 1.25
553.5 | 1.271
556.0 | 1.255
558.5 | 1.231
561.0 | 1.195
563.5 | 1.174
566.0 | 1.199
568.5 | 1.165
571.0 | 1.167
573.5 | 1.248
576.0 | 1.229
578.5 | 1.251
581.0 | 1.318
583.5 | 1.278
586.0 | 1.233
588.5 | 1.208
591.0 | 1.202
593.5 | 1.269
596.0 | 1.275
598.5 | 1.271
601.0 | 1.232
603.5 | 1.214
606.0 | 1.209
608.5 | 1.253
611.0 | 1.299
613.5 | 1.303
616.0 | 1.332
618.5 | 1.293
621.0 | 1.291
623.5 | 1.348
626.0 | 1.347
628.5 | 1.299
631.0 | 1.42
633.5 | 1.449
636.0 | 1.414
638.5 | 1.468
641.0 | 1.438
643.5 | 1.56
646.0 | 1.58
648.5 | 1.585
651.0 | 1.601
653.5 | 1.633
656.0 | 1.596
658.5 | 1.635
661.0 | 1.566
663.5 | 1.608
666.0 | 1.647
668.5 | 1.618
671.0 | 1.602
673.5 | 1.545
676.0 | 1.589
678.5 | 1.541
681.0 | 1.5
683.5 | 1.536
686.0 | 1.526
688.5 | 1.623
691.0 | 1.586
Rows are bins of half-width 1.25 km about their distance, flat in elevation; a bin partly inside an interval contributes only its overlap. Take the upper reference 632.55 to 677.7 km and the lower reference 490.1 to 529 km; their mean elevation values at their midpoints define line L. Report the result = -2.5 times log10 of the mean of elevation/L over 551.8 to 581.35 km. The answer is 0.10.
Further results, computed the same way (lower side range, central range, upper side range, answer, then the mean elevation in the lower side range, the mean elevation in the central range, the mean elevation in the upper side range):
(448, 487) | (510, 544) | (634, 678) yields 0.10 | 1.3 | 1.27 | 1.57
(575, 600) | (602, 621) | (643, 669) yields 0.09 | 1.25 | 1.27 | 1.6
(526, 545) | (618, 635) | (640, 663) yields 0.13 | 1.33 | 1.35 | 1.58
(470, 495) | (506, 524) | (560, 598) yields 0.10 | 1.31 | 1.17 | 1.23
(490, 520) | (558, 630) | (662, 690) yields 0.11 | 1.17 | 1.25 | 1.58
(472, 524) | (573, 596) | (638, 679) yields 0.14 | 1.23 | 1.25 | 1.58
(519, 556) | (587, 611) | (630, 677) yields 0.16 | 1.3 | 1.24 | 1.56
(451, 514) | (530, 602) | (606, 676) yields 0.09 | 1.25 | 1.26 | 1.47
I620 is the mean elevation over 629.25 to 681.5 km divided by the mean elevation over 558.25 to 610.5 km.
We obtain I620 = 1.26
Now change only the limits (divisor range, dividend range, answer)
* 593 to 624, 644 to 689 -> 1.24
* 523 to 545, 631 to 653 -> 1.14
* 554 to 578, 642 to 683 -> 1.31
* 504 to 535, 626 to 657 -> 1.23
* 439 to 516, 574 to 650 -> 1.06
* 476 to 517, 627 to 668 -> 1.25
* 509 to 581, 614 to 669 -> 1.19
